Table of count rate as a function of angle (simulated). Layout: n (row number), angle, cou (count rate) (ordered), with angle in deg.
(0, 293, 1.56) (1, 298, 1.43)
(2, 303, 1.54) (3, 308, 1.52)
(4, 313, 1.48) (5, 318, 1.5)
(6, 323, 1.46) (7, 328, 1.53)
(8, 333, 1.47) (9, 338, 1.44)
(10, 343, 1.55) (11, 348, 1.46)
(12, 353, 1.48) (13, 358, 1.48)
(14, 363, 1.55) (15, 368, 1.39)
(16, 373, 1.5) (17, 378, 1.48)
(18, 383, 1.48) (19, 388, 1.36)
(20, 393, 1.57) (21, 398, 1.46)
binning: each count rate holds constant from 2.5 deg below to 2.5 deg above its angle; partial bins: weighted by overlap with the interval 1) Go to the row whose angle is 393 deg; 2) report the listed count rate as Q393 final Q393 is 1.57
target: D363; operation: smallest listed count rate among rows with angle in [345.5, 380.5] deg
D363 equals 1.39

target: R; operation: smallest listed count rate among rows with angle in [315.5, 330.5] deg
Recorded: 1.46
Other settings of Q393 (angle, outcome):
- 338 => 1.44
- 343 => 1.55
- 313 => 1.48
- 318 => 1.5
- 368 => 1.39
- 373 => 1.5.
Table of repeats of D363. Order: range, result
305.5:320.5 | 1.48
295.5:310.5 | 1.43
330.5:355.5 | 1.44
